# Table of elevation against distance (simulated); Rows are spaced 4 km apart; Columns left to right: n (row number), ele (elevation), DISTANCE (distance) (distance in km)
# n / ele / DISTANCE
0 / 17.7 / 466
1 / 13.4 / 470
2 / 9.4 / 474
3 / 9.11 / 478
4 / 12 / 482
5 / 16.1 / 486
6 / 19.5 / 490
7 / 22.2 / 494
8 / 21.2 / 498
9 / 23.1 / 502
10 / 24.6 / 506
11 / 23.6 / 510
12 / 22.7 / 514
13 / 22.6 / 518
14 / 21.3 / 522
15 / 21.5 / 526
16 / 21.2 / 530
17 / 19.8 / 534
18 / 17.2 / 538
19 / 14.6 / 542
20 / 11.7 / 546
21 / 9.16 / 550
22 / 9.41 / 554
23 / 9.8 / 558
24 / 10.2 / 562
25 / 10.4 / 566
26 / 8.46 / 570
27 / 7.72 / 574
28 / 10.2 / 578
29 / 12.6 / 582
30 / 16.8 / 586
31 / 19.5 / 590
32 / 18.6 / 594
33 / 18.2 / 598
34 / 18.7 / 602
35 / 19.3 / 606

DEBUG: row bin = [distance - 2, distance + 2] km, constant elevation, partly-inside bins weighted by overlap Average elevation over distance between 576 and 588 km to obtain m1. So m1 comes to 13.2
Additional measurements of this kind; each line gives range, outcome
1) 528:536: 20.5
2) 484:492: 17.8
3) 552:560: 9.61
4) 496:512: 23.1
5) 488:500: 21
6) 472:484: 10.2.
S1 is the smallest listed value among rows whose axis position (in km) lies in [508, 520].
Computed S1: 22.6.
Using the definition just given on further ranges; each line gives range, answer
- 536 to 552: 9.16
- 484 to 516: 16.1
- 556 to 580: 7.72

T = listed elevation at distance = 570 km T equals 8.46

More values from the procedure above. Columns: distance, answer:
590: 19.5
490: 19.5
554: 9.41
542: 14.6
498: 21.2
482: 12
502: 23.1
